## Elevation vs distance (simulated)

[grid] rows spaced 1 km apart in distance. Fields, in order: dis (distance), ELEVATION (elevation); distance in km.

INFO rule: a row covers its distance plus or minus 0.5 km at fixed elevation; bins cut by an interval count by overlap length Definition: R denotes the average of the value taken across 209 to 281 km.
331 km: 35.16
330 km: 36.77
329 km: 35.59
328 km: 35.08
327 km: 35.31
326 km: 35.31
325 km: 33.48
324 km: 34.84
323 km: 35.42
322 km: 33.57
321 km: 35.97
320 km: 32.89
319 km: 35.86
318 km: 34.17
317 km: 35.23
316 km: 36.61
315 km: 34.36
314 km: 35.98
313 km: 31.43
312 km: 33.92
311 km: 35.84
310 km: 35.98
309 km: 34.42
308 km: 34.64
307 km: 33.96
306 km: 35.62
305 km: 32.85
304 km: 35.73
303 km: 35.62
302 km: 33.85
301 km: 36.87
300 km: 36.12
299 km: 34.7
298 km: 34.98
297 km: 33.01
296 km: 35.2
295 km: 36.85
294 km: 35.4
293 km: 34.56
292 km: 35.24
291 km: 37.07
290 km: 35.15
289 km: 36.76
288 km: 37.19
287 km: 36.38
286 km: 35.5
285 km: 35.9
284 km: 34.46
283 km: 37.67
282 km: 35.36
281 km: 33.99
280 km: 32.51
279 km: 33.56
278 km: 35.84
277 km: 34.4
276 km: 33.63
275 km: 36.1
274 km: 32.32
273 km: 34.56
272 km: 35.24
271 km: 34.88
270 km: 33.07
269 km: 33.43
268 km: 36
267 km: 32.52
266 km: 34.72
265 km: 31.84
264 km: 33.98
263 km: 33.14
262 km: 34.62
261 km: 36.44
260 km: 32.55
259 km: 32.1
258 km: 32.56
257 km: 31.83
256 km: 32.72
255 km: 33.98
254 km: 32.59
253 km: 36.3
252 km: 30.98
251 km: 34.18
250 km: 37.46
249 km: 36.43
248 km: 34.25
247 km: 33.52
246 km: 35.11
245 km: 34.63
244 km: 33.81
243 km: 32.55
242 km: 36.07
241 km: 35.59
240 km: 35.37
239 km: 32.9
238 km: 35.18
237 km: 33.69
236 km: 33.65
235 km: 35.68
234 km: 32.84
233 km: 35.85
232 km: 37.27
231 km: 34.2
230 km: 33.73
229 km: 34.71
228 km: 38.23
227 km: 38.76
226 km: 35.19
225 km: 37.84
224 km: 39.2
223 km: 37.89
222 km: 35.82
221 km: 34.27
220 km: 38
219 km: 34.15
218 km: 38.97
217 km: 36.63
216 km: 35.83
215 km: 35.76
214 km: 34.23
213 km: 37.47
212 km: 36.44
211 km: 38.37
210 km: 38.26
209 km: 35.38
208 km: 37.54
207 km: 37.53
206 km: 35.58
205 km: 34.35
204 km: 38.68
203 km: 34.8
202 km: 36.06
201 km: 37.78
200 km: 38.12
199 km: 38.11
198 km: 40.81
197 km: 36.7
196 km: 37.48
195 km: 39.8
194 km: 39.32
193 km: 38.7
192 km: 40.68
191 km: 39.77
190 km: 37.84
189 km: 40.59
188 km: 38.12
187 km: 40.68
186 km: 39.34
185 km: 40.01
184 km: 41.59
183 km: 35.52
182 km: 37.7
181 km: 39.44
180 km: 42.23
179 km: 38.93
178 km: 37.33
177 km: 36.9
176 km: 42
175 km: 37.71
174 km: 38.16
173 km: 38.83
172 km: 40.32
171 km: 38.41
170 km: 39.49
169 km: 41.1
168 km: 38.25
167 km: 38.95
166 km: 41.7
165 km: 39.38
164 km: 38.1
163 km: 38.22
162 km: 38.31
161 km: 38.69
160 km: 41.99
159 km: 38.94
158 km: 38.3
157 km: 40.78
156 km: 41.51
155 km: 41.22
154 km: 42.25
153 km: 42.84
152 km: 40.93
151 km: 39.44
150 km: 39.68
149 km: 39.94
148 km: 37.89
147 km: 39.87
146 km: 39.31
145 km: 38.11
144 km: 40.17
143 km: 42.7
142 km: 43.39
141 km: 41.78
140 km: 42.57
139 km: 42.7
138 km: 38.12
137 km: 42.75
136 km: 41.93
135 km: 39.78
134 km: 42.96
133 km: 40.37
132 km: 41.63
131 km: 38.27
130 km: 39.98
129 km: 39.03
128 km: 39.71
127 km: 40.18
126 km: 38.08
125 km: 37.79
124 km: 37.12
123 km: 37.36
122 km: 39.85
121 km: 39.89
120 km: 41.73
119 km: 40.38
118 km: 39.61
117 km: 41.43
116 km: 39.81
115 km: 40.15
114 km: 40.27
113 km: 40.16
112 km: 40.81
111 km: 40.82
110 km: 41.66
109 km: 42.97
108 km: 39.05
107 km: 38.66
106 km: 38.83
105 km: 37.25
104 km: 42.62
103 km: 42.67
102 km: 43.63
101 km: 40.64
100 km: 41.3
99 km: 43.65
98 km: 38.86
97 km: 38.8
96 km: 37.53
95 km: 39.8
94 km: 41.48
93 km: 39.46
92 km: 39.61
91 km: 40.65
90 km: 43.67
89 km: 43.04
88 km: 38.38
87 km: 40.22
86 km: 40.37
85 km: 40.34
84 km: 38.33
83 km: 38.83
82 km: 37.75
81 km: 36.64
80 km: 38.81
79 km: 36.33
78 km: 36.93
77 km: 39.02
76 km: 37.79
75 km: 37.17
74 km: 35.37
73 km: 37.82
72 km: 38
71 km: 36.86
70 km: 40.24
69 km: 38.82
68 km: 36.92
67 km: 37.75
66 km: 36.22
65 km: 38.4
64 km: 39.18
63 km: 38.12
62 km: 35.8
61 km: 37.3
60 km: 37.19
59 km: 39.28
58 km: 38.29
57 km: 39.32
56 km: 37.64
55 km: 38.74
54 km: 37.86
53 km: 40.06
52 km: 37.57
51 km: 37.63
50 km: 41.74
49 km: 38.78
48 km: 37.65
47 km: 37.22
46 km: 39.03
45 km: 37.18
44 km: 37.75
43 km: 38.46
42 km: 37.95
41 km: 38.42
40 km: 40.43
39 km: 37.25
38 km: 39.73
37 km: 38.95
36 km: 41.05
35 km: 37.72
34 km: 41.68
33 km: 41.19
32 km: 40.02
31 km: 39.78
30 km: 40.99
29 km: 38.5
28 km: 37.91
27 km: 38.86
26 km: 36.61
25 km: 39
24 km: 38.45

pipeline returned 34.9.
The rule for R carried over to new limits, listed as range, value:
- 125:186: 39.9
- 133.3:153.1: 40.8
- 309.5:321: 34.8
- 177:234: 37.5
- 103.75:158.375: 40.3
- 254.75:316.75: 34.6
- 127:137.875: 40.5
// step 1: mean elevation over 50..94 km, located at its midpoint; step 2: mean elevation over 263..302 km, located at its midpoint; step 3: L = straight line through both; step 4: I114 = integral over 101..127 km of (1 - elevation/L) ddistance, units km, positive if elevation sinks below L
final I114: -1.6 km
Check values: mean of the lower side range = 38.5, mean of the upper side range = 34.9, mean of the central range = 40.1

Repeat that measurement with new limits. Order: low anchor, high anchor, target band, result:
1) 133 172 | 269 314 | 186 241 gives 1.6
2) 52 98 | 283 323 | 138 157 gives -1.7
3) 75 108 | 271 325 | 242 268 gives 1.5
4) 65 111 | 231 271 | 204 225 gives -0.8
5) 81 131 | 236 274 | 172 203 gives -1.7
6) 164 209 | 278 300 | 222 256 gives 1.7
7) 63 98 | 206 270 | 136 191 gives -4.5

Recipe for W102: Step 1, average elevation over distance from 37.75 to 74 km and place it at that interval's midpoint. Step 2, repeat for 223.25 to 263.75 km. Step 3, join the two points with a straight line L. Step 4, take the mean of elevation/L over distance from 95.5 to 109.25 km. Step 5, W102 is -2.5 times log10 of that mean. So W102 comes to -0.086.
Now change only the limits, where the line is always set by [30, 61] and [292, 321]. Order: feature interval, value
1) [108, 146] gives -0.08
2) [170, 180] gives -0.06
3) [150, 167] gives -0.08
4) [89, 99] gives -0.06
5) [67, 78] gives 0.02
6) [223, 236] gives 0.00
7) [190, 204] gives -0.05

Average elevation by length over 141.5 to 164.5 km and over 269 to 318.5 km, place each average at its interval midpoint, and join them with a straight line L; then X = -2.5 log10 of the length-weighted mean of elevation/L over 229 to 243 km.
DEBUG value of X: 0.072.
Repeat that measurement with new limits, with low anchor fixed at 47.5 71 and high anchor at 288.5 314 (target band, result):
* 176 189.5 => -0.07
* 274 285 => 0.02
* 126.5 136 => -0.08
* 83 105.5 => -0.08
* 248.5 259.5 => 0.06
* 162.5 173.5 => -0.07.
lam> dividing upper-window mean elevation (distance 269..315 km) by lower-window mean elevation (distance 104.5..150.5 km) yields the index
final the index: 0.9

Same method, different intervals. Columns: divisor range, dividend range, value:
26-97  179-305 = 0.93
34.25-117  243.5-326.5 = 0.89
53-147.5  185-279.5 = 0.90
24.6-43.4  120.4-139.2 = 1.02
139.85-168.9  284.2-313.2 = 0.88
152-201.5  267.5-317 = 0.89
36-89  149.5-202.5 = 1.03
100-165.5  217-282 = 0.86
